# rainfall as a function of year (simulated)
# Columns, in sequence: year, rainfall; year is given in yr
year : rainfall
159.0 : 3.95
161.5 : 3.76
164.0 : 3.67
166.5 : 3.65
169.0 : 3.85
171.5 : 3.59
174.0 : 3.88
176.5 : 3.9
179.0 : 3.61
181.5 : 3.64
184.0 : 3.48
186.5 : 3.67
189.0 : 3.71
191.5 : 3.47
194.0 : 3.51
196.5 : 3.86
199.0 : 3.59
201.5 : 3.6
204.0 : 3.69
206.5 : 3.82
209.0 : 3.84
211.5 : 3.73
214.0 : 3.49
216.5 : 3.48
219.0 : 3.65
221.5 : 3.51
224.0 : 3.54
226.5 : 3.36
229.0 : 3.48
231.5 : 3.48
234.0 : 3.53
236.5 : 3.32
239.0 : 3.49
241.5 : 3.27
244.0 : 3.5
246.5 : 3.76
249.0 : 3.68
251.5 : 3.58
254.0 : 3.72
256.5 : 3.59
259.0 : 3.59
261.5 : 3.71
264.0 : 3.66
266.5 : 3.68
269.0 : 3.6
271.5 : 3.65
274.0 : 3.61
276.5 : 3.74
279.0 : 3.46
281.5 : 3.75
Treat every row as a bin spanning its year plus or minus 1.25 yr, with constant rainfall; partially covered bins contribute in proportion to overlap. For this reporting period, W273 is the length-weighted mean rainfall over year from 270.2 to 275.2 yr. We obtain 3.63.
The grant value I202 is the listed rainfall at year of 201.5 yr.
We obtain 3.6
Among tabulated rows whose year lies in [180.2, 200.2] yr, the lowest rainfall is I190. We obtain 3.47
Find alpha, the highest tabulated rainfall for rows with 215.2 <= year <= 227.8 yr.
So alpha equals 3.65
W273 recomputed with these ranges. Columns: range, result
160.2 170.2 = 3.73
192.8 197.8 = 3.69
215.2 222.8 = 3.55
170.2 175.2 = 3.73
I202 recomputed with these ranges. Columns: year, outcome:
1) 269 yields 3.6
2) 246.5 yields 3.76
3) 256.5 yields 3.59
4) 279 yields 3.46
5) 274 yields 3.61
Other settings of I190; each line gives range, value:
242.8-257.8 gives 3.5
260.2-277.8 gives 3.6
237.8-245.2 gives 3.27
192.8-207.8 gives 3.51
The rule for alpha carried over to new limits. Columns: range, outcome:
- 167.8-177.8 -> 3.9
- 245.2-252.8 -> 3.76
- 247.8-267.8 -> 3.72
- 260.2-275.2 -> 3.71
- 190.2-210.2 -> 3.86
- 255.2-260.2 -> 3.59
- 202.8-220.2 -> 3.84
